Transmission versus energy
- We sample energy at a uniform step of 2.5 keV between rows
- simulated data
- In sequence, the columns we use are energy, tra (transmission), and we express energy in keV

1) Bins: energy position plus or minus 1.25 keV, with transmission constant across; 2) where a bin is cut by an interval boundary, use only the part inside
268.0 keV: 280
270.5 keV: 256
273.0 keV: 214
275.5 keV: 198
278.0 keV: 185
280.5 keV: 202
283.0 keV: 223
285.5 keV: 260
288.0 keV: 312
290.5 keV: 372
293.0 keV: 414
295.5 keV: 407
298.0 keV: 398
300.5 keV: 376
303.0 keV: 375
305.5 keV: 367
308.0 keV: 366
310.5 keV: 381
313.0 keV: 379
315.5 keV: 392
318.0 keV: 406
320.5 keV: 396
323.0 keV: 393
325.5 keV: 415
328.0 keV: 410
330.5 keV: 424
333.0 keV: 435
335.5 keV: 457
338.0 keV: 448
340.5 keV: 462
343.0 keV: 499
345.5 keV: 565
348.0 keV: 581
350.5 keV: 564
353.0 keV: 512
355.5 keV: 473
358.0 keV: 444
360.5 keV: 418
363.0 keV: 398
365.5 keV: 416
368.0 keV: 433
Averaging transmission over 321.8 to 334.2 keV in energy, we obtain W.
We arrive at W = 415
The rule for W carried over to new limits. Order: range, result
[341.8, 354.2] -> 545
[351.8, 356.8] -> 492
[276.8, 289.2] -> 236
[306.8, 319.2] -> 385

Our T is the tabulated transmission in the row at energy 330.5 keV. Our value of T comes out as 424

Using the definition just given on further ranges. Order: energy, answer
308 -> 366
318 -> 406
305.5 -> 367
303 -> 375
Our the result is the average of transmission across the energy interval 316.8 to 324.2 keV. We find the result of 398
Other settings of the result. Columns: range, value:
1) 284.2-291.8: 315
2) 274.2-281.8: 195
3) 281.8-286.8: 242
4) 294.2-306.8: 385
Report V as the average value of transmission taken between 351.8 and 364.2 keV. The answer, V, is 449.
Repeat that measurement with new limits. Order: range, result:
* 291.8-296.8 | 410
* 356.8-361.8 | 431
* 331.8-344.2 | 460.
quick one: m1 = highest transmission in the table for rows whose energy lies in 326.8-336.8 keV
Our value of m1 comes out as 457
